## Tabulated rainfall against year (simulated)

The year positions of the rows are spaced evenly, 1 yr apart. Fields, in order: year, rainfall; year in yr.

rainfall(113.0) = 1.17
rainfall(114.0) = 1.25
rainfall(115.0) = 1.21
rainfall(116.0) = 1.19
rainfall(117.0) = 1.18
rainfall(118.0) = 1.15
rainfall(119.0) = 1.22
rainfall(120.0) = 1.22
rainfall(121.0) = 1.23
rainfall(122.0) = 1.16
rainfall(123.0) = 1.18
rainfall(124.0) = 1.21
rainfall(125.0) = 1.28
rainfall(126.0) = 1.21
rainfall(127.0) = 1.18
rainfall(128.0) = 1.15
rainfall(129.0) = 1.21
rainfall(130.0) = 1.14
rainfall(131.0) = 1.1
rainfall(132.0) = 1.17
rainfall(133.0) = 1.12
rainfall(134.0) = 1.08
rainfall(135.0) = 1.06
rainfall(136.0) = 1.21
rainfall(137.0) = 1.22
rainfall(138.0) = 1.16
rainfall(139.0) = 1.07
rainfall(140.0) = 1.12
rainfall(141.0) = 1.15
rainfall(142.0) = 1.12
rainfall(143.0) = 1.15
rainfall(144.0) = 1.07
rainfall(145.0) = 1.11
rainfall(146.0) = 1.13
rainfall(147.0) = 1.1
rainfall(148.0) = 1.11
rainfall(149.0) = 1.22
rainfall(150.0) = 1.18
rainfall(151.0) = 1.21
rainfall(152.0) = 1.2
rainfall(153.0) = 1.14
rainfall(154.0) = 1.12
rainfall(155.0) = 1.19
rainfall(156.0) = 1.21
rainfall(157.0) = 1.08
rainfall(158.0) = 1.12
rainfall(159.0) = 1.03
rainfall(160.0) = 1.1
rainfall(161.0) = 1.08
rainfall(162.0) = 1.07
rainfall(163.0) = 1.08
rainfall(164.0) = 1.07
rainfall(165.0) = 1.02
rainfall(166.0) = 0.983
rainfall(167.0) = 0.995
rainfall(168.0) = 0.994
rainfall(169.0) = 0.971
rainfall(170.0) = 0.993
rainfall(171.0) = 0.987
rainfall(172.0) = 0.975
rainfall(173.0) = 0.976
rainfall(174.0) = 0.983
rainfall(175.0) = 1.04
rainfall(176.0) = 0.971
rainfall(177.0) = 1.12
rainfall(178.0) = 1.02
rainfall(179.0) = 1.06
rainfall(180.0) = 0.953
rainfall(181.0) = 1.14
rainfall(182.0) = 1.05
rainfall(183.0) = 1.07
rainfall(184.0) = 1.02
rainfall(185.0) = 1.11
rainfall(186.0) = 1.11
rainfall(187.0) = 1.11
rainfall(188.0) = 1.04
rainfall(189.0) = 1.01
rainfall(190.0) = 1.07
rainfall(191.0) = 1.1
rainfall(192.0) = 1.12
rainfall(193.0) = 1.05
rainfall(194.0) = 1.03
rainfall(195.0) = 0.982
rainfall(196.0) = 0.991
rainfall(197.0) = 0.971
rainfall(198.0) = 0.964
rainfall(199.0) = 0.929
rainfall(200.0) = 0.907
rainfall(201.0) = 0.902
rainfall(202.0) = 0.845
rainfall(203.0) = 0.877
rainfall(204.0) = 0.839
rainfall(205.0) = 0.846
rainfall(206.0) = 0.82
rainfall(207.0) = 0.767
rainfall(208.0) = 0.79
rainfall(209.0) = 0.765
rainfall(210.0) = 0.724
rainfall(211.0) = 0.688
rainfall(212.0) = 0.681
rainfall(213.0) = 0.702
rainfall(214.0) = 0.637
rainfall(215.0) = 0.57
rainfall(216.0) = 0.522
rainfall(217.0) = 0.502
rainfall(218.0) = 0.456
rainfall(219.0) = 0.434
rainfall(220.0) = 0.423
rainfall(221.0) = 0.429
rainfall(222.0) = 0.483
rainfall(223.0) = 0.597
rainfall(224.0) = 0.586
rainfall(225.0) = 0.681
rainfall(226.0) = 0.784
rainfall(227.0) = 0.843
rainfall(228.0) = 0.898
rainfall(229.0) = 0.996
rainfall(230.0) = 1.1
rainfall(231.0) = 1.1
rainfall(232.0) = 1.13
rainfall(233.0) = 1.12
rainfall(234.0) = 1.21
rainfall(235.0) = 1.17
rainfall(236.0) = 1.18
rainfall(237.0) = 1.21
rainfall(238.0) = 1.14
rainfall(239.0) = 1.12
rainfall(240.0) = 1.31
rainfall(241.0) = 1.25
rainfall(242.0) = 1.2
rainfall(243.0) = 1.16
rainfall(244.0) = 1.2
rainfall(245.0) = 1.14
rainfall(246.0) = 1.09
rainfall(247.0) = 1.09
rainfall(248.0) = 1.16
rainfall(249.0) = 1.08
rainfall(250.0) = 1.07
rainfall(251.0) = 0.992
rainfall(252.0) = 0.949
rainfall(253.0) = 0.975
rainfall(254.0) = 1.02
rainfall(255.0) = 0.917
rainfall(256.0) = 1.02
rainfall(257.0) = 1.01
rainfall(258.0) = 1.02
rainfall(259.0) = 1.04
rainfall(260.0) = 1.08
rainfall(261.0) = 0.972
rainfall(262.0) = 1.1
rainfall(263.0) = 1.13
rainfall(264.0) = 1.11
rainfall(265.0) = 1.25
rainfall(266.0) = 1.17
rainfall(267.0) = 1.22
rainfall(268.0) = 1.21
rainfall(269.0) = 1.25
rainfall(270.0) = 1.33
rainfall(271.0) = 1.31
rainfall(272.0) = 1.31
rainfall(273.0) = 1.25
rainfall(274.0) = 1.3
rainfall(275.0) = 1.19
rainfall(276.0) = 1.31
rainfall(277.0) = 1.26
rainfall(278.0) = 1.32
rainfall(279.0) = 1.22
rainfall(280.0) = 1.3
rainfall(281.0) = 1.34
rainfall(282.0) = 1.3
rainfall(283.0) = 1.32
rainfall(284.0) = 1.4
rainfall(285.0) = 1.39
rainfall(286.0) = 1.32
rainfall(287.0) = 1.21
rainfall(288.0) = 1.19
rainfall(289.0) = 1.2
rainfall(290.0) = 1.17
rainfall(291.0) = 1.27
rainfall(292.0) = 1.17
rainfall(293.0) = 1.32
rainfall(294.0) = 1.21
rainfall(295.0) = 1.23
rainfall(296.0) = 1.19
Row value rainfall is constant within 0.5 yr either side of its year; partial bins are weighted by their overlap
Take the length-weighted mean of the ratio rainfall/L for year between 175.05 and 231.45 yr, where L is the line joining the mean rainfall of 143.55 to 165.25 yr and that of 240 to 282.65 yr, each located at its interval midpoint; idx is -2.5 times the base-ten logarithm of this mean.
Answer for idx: 0.30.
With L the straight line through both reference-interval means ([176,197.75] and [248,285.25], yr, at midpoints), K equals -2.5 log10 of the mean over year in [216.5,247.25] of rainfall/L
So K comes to 0.199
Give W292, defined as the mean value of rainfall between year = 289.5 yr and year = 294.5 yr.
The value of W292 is 1.23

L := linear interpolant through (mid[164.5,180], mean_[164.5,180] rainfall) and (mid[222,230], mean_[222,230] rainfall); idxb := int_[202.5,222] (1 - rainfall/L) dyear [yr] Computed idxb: 4.3 yr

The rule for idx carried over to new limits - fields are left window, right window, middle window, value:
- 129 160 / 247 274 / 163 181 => 0.121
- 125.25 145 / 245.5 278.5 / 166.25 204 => 0.132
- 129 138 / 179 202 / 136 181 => 0.007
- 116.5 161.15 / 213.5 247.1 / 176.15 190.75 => -0.032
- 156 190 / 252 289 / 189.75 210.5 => 0.182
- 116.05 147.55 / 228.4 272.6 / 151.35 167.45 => 0.054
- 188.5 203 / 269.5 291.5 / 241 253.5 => 0.064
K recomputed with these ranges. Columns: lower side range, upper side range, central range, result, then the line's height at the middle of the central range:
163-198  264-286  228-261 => 0.10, 1.2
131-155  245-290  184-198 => 0.10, 1.15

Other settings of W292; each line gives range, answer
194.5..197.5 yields 0.981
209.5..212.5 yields 0.698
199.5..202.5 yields 0.885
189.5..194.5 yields 1.07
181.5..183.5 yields 1.06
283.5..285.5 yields 1.4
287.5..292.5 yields 1.2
